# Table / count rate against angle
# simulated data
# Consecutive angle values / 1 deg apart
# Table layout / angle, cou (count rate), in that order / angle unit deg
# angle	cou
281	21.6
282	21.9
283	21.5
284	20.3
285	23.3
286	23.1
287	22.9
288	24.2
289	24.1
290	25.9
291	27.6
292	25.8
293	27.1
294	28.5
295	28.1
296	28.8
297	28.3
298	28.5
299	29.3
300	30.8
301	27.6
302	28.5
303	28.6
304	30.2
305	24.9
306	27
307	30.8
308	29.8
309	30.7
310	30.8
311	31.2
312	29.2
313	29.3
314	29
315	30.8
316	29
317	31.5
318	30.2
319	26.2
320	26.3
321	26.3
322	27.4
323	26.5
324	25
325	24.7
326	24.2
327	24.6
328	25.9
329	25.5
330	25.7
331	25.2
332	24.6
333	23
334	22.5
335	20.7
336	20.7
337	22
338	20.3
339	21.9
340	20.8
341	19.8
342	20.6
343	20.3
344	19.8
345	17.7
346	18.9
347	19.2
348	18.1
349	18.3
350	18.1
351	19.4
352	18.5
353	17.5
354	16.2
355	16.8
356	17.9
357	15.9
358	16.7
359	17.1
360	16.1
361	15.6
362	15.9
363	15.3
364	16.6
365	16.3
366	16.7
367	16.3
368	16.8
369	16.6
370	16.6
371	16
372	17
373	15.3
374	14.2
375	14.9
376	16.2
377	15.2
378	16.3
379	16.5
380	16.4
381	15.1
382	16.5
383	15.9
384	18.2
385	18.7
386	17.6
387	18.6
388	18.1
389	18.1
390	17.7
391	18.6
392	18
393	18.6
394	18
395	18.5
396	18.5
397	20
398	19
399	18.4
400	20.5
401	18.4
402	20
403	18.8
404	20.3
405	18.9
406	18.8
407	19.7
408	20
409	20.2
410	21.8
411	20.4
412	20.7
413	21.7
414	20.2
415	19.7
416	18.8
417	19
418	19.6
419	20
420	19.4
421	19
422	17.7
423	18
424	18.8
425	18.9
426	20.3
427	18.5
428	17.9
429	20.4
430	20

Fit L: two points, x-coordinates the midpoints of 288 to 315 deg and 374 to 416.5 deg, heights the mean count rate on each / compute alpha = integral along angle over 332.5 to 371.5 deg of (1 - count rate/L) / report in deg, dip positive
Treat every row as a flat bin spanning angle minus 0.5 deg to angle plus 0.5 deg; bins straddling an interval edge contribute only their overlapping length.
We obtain 8.13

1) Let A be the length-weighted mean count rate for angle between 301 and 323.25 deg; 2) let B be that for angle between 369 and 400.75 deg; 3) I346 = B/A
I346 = 0.6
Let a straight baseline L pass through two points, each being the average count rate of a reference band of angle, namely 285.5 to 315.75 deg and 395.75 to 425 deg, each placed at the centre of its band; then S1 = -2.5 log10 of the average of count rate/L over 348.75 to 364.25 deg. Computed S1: 0.36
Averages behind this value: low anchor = 28.1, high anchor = 19.5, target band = 17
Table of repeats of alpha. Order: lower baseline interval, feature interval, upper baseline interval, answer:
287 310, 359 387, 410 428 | 7.9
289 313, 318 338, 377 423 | 1.0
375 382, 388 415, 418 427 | -2.8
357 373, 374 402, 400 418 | 0.9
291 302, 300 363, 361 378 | -2.4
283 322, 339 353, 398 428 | 3.0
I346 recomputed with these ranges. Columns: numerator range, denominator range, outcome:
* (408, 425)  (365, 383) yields 1.23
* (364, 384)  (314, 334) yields 0.61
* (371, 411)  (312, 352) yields 0.76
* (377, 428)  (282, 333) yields 0.69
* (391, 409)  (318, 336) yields 0.76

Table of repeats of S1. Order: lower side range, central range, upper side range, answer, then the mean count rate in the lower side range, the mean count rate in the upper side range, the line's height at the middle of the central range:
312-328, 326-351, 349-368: 0.05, 27.4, 16.9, 22.3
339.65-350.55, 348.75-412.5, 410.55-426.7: 0.10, 19.2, 19.5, 19.4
